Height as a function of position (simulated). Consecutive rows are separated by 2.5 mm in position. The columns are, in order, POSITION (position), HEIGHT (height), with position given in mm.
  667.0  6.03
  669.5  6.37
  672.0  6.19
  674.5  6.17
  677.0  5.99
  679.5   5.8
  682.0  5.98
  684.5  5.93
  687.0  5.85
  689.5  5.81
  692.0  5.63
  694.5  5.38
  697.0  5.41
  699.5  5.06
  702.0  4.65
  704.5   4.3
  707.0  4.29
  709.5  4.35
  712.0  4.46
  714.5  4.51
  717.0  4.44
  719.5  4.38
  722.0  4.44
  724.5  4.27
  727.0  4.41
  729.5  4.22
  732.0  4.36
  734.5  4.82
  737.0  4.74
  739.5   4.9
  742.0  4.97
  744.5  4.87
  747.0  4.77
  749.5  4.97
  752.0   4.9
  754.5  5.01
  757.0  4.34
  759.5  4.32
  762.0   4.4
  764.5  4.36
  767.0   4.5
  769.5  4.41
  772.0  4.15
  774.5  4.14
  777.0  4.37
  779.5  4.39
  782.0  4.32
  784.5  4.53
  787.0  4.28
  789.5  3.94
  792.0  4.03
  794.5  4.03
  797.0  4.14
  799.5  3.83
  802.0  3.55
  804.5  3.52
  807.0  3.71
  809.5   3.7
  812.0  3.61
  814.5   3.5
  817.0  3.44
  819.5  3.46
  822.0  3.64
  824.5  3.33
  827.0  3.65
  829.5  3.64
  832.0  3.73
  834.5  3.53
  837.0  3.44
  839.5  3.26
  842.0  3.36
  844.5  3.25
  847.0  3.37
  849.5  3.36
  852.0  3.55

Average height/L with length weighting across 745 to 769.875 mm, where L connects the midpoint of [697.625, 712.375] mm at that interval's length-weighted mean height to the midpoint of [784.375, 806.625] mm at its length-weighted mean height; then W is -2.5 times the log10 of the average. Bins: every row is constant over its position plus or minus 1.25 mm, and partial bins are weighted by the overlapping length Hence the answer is -0.10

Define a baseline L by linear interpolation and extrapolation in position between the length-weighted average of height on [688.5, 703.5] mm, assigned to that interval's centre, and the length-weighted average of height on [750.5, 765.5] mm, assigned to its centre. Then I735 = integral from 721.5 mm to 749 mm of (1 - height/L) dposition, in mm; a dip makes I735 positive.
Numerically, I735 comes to 1.1 mm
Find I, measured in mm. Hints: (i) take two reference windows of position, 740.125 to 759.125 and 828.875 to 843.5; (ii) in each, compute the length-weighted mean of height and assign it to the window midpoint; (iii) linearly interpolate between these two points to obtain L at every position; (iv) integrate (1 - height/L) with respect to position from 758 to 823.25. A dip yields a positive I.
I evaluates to 2.7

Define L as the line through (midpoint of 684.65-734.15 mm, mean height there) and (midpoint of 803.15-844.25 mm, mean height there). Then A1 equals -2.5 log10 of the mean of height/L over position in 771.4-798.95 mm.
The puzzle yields -0.07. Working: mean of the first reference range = 4.78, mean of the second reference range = 3.53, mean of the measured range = 4.2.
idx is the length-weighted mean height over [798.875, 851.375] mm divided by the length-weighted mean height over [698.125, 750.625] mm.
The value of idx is 0.8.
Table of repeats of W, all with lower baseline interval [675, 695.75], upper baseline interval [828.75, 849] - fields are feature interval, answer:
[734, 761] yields 0.02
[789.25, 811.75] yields 0.06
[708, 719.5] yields 0.21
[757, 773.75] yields 0.05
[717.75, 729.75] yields 0.20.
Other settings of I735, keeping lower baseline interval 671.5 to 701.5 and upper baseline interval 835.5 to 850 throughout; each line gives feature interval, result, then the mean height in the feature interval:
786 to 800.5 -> 0.2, 4.04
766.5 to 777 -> 0.3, 4.29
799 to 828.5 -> 1.6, 3.57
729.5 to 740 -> 0.7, 4.63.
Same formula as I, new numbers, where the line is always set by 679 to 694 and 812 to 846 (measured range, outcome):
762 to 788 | 0.09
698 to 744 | 6.10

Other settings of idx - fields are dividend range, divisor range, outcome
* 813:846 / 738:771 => 0.75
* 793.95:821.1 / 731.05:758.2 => 0.77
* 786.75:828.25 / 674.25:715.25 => 0.71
